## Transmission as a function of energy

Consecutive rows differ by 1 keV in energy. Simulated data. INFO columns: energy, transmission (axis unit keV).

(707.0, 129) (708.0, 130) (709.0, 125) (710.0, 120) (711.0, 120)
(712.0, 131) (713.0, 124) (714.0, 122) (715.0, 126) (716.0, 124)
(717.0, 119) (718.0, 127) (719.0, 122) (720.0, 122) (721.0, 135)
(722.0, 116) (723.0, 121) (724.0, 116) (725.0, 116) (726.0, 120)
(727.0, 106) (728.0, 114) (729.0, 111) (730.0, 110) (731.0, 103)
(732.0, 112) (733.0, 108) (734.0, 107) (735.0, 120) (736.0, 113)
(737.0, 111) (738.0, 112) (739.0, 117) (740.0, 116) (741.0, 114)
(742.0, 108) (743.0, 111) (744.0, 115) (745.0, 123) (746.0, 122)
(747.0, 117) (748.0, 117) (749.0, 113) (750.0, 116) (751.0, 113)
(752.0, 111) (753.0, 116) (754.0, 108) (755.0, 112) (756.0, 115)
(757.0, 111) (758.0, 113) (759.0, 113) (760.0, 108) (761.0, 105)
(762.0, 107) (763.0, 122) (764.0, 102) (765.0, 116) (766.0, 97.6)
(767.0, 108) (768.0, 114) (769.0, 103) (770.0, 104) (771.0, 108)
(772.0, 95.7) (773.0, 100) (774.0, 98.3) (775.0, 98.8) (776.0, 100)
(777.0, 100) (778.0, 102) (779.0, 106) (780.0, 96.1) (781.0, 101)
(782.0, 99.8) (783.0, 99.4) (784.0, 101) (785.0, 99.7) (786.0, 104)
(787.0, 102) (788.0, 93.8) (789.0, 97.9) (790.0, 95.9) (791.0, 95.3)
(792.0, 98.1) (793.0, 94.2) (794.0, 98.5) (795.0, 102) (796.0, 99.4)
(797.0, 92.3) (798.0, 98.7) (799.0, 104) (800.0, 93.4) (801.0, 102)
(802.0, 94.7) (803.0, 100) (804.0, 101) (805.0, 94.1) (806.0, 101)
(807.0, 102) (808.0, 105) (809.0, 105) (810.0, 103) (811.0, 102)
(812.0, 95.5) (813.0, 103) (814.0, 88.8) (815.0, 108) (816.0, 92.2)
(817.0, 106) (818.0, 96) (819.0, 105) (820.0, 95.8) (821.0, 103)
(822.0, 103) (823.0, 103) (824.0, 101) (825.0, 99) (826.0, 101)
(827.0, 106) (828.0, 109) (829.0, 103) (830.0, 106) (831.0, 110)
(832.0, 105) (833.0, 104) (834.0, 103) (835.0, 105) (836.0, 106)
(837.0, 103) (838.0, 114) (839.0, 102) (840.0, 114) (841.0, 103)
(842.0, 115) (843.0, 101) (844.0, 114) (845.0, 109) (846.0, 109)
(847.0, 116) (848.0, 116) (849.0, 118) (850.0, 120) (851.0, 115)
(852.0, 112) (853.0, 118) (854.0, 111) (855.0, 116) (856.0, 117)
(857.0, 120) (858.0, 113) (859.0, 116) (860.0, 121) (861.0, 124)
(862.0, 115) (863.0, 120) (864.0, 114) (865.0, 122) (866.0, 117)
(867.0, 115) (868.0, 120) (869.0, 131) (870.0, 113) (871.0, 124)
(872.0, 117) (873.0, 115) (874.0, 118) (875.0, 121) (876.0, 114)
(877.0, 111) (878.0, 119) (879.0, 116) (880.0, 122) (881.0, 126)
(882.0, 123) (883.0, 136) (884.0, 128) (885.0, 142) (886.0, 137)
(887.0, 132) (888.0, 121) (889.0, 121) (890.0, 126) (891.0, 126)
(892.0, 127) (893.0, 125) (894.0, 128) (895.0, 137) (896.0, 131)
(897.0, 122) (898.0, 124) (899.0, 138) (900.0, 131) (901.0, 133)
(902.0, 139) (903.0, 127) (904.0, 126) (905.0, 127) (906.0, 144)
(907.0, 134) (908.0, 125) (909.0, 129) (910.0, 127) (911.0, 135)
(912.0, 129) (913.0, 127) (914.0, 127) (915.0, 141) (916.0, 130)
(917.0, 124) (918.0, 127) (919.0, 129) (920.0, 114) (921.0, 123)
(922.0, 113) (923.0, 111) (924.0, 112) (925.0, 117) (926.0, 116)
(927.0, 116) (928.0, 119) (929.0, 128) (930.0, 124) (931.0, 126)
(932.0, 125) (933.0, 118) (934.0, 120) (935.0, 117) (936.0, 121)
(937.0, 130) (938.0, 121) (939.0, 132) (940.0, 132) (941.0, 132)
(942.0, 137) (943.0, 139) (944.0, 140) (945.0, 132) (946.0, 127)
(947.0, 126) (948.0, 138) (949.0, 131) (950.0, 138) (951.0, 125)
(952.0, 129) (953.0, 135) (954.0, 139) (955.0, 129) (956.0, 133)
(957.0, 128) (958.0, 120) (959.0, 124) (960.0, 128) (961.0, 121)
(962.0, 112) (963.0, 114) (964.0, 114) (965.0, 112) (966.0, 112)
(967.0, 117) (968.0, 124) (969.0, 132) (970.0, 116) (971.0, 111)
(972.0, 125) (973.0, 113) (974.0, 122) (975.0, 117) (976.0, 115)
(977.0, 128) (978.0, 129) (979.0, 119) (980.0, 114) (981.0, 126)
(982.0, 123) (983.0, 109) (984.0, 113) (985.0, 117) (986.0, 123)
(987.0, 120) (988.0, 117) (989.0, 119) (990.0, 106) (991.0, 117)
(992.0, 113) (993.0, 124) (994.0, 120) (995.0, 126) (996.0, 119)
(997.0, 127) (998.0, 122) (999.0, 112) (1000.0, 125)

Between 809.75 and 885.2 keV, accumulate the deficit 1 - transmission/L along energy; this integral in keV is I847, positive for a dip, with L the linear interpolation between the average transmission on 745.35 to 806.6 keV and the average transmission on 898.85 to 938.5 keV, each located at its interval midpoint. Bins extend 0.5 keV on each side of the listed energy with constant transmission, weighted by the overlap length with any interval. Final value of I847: 2.11 keV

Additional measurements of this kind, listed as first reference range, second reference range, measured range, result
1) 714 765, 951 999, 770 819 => 7.0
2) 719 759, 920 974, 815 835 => 2.6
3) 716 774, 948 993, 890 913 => -2.2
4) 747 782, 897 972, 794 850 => 5.0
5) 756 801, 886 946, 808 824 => 1.2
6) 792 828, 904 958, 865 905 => -2.8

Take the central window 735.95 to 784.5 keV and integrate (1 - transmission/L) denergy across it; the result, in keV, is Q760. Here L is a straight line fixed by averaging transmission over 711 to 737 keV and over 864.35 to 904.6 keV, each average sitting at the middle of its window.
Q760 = 4.3 keV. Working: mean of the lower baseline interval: 118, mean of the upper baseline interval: 125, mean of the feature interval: 109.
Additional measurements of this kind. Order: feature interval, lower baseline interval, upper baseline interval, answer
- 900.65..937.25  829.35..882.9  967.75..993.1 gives -2.62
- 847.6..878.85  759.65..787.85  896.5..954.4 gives 0.03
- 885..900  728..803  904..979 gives -1.12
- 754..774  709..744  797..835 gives 0.47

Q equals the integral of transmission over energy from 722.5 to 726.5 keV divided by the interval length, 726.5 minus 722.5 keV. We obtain 118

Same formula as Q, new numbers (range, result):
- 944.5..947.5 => 128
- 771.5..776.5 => 98.6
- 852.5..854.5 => 114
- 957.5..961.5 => 123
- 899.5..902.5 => 134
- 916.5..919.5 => 127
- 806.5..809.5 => 104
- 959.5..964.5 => 118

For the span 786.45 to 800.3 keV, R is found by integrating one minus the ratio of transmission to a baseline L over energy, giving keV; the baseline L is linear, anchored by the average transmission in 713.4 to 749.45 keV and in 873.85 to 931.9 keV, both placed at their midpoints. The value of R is 2.6 keV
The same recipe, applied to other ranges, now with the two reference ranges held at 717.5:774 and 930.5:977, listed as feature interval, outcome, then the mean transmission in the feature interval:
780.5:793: 1.8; 98.8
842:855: 0.6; 113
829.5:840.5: 1.1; 107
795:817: 3.2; 99.5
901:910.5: -0.7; 131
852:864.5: 0.3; 117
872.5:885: -0.1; 122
